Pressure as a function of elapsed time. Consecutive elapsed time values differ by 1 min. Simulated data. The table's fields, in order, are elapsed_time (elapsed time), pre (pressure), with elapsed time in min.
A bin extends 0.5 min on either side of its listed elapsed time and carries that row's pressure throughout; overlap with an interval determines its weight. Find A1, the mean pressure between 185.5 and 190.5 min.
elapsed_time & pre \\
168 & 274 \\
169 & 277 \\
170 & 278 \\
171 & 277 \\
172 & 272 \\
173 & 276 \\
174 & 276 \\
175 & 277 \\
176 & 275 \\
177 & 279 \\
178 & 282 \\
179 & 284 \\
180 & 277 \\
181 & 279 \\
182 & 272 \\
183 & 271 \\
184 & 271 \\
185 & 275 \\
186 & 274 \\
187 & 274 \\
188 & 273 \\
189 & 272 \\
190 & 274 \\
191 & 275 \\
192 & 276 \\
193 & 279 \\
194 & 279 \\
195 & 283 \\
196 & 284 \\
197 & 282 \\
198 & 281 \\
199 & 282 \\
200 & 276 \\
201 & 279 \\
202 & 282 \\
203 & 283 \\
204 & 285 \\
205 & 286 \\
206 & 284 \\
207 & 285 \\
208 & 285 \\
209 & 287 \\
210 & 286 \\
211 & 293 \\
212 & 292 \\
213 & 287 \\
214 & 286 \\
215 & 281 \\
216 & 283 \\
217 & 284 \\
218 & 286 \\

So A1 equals 273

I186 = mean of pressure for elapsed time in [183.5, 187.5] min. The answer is 274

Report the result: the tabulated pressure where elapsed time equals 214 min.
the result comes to 286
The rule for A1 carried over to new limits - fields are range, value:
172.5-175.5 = 276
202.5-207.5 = 285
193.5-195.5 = 281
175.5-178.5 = 279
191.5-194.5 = 278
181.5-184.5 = 271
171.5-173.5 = 274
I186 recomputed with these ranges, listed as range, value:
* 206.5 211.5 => 287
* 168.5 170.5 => 278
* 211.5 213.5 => 290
